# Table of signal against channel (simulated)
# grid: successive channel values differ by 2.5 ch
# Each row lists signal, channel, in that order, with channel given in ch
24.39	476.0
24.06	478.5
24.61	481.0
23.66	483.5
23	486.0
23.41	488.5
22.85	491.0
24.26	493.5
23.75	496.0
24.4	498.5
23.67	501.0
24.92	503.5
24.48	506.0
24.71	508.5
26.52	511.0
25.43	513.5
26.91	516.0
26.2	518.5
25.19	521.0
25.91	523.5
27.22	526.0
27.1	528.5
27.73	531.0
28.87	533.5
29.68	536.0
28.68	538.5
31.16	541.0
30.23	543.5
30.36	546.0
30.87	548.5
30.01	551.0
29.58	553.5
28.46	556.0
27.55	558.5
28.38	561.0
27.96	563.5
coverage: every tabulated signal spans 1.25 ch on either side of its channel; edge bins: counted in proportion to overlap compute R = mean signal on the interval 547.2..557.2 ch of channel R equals 29.7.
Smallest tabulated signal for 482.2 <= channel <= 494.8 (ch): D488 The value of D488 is 22.85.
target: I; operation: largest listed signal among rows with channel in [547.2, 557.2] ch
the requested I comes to 30.87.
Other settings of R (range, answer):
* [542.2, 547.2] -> 30.3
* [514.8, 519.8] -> 26.5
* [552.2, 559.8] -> 28.5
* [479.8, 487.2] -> 23.8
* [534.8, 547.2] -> 30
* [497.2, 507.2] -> 24.4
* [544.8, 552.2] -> 30.4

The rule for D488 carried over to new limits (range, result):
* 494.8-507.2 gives 23.67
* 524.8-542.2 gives 27.1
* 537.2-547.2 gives 28.68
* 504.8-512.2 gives 24.48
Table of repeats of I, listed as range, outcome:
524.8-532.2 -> 27.73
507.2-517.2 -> 26.91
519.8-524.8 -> 25.91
